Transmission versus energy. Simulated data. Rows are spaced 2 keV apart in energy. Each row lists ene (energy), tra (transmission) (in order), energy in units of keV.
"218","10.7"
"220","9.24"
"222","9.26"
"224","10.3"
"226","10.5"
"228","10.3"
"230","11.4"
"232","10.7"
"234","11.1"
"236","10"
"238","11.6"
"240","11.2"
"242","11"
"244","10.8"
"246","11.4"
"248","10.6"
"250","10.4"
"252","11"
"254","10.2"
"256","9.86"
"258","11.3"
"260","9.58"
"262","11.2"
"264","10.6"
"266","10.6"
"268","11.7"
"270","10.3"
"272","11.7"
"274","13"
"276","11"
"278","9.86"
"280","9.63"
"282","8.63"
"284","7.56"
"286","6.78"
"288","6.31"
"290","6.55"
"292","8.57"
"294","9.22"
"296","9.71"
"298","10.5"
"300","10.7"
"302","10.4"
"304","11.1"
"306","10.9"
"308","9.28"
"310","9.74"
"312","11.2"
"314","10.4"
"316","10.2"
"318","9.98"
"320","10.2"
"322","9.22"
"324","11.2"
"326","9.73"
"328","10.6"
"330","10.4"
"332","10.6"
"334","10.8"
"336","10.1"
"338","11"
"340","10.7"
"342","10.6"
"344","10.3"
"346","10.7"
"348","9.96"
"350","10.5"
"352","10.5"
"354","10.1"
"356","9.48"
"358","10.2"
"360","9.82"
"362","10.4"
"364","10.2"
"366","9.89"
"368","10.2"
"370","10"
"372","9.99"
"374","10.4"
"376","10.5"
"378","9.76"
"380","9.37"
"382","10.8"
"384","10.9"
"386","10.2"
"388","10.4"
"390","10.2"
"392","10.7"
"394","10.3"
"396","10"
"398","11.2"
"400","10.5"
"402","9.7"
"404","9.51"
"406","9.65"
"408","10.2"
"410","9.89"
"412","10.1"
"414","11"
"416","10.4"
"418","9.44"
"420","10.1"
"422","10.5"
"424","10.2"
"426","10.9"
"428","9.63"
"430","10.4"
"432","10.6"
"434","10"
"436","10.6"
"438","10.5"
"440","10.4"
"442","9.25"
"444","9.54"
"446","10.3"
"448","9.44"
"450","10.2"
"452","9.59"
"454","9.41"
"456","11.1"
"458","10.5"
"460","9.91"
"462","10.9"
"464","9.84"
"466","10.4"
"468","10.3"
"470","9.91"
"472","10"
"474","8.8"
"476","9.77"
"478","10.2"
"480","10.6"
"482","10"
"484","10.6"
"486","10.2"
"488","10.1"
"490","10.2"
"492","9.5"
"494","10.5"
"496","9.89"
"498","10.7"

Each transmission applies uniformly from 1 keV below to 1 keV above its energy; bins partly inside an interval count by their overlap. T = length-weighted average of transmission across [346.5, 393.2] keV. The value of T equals 10.2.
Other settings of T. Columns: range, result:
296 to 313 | 10.4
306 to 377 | 10.3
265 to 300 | 9.54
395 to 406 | 10.1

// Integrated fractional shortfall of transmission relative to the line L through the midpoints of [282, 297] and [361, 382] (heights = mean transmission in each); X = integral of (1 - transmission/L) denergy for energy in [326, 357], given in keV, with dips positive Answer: -3.8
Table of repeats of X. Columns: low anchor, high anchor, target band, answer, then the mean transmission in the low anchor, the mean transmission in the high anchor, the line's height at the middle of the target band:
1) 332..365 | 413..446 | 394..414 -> 0.23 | 10.3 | 10.2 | 10.3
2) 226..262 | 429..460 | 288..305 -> 1.88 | 10.7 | 10.1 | 10.6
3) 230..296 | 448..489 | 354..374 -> 0.15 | 10.1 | 10.1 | 10.1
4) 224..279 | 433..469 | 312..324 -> 0.45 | 10.8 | 10.1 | 10.6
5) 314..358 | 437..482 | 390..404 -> -0.19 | 10.3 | 10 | 10.2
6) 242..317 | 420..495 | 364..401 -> -0.67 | 10.1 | 10.1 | 10.1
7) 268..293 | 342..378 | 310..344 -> -2.11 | 9.26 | 10.2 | 9.8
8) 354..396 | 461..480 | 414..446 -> -0.29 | 10.2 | 10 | 10.1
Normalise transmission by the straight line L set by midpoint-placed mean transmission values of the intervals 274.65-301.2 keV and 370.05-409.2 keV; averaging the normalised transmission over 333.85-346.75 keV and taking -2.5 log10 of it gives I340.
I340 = -0.11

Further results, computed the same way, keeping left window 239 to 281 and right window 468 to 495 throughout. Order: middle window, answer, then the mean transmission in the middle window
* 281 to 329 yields 0.12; 9.53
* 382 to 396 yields -0.01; 10.4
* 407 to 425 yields 0.01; 10.2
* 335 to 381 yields 0.03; 10.2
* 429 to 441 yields -0.02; 10.4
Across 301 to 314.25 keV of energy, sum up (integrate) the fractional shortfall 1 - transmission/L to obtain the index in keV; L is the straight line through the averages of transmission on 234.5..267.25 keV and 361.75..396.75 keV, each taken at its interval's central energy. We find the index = 0.1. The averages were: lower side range 10.7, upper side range 10.2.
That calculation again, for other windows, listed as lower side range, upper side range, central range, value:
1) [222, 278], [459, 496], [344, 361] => 0.5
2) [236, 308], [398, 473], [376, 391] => -0.2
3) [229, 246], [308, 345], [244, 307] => 4.1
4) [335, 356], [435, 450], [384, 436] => -0.5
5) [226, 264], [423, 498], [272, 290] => 2.6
